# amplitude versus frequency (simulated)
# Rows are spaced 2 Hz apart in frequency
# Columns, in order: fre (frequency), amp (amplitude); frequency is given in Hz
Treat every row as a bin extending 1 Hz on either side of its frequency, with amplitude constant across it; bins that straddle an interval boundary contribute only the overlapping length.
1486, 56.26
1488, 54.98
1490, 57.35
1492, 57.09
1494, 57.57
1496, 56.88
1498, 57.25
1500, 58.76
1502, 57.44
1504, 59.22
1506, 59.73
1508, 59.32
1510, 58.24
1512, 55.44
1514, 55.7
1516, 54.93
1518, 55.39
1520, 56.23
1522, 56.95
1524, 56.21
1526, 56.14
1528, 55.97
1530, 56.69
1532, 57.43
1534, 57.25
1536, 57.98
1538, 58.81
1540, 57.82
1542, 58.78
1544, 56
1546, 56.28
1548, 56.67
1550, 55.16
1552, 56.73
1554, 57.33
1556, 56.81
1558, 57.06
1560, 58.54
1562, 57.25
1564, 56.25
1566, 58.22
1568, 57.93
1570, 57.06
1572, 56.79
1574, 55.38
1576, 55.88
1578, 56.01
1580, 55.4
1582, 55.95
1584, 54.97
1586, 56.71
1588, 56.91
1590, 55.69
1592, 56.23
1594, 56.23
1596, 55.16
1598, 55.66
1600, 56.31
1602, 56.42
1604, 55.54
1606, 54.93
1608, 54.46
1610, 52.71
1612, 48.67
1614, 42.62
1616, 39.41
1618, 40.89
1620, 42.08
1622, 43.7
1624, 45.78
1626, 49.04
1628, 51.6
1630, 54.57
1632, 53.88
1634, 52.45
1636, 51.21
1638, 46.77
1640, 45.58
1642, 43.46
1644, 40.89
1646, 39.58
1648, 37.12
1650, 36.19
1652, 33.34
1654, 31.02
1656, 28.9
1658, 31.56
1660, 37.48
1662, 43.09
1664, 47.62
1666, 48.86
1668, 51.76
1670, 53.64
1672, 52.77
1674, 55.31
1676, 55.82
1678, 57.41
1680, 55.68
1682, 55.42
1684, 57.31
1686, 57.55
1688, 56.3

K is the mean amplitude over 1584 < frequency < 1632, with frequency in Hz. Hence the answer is 51.5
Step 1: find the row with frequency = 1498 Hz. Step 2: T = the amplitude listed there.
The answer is 57.25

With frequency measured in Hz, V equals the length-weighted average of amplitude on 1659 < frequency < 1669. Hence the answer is 45.8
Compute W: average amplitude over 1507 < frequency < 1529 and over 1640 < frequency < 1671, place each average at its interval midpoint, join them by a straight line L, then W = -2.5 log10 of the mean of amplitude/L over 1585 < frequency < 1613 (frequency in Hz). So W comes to -0.17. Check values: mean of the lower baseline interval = 56.4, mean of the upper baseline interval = 40.5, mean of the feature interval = 55.1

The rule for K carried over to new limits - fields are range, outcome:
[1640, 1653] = 39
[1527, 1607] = 56.6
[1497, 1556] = 57.1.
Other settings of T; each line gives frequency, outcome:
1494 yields 57.57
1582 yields 55.95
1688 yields 56.3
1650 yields 36.19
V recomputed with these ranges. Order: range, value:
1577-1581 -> 55.7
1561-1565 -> 56.8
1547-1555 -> 56.5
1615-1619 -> 40.1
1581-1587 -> 55.9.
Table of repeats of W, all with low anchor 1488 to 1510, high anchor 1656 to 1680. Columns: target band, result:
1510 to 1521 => 0.02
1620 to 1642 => 0.03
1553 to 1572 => -0.06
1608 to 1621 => 0.14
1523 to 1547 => -0.02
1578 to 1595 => -0.06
